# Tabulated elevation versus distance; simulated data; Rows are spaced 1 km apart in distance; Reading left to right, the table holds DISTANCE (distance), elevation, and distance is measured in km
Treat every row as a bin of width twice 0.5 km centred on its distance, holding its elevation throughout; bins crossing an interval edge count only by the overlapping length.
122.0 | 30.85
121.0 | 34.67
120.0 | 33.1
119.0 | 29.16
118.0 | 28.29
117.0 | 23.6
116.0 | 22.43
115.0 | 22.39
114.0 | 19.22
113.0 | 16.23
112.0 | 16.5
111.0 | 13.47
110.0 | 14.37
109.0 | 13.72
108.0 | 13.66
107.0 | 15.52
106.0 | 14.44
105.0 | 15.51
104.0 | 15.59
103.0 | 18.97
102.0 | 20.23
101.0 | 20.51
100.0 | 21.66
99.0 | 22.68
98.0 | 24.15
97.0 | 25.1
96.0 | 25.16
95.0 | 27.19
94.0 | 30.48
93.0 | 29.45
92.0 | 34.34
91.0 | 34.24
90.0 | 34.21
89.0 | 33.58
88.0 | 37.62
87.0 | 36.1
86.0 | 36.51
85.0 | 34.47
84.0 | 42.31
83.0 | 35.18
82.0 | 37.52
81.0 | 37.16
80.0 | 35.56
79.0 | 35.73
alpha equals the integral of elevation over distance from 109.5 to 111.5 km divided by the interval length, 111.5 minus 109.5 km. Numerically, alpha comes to 13.9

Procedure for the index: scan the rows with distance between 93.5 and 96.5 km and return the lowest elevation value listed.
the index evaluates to 25.16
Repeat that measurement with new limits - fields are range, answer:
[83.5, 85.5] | 34.47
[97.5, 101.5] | 20.51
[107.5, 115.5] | 13.47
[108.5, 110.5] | 13.72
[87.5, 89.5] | 33.58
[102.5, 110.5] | 13.66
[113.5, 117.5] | 19.22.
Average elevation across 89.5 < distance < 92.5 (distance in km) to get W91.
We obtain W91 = 34.3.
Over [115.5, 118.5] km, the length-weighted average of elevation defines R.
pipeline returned 24.8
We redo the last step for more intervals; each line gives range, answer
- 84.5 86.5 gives 35.5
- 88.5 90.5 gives 33.9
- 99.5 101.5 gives 21.1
